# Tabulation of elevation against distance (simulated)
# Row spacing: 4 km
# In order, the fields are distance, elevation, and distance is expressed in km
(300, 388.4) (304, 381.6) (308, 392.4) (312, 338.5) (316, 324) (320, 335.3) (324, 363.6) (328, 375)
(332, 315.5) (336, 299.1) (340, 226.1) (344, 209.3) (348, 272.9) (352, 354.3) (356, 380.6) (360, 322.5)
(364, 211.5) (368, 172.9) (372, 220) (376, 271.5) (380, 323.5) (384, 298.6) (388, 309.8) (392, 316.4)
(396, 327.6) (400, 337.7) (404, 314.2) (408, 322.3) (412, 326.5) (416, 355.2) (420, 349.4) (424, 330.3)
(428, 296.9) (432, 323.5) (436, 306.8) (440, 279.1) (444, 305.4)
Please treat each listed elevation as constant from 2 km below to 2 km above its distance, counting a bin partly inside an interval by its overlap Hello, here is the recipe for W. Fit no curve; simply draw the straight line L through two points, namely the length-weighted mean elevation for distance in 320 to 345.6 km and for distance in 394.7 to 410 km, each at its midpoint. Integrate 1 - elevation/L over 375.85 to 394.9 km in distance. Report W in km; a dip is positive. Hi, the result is 0.7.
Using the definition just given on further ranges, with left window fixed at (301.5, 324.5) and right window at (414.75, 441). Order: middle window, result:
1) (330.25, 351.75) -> 4.72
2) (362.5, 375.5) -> 4.97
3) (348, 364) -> 0.84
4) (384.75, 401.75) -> 0.54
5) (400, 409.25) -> 0.16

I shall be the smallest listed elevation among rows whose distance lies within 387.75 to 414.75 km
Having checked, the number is 309.8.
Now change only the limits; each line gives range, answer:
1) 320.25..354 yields 209.3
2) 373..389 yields 271.5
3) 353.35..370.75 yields 172.9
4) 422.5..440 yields 279.1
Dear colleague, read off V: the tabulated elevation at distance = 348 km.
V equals 272.9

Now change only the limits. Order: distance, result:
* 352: 354.3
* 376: 271.5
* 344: 209.3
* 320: 335.3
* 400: 337.7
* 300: 388.4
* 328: 375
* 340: 226.1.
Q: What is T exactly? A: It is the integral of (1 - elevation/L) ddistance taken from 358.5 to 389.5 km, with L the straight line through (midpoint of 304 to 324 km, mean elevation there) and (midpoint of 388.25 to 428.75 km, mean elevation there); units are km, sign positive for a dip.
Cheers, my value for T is 6.6 km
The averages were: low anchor 353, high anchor 328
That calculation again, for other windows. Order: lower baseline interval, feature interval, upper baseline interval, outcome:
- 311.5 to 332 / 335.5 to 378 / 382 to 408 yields 8.43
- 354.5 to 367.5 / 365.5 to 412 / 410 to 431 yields 2.37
